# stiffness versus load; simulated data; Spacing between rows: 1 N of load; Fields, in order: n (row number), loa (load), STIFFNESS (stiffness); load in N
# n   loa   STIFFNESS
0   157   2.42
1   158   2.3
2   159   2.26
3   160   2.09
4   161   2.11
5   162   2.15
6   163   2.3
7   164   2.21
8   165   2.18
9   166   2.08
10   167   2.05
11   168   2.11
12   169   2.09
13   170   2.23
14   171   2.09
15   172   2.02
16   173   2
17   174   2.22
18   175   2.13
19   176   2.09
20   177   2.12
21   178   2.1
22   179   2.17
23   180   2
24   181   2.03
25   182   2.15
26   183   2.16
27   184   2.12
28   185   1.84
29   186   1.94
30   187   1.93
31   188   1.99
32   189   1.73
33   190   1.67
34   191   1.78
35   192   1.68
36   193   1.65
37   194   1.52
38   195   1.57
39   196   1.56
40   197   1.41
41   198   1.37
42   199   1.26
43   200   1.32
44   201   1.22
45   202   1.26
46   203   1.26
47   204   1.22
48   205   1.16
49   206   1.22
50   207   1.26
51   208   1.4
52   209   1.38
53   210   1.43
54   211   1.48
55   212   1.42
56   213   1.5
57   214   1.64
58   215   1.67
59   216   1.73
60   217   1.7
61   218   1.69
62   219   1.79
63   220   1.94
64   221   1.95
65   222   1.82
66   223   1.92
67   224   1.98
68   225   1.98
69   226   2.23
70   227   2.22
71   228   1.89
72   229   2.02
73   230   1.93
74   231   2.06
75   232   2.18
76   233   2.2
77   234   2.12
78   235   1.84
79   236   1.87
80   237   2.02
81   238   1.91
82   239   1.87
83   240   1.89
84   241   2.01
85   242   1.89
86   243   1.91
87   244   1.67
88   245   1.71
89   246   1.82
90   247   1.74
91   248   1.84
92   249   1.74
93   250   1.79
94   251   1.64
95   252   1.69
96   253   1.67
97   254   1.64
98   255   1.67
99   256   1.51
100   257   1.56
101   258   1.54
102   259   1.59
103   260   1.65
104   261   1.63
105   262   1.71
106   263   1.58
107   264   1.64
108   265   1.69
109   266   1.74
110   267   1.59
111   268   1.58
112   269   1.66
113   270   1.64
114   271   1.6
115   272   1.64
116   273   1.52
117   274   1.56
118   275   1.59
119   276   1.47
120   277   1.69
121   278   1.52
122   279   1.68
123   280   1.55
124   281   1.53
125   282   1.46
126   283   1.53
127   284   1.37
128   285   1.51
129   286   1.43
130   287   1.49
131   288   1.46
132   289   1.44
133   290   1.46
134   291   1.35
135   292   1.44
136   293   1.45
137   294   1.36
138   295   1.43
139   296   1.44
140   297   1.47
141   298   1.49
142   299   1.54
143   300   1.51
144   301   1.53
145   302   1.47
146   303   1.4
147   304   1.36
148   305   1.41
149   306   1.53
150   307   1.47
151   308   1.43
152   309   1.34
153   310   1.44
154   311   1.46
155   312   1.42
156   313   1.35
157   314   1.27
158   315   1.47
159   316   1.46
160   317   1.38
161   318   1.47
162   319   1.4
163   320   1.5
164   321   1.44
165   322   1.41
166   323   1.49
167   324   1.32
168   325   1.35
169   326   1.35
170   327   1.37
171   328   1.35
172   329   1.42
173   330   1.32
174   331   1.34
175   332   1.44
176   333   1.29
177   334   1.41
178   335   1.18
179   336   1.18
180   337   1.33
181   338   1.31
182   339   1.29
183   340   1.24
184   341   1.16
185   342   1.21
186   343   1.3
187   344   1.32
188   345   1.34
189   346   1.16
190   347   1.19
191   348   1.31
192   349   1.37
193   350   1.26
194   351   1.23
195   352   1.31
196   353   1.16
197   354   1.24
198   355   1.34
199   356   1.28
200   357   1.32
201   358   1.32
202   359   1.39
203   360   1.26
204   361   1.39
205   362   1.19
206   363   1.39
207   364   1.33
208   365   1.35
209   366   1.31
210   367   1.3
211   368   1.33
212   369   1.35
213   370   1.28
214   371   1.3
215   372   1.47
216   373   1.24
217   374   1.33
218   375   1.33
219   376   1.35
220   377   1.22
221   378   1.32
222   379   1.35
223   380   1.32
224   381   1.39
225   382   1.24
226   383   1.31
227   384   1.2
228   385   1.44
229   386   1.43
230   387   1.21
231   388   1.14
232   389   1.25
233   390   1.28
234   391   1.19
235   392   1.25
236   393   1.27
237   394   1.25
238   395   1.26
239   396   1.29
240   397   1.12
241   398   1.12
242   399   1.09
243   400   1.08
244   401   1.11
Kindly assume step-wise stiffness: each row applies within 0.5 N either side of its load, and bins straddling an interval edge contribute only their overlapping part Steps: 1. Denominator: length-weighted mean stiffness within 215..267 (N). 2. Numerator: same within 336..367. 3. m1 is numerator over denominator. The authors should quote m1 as 0.71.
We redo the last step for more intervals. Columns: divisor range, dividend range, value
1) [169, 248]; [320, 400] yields 0.72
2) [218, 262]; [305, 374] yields 0.72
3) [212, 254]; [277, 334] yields 0.77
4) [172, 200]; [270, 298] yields 0.81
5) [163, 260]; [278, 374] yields 0.76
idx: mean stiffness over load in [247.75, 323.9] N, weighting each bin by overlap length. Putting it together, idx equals 1.52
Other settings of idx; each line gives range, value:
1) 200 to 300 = 1.65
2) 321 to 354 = 1.3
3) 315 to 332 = 1.4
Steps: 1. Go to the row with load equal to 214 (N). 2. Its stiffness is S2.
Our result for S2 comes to 1.64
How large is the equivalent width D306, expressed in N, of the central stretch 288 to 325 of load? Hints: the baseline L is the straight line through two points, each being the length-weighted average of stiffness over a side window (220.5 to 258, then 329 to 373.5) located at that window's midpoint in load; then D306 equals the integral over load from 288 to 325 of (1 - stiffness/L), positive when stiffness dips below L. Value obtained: 2.2 N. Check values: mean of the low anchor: 1.87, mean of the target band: 1.43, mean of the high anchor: 1.3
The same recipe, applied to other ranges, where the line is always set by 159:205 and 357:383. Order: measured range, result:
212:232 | -1.4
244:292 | 0.6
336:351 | 1.4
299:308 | 0.3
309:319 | 0.5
